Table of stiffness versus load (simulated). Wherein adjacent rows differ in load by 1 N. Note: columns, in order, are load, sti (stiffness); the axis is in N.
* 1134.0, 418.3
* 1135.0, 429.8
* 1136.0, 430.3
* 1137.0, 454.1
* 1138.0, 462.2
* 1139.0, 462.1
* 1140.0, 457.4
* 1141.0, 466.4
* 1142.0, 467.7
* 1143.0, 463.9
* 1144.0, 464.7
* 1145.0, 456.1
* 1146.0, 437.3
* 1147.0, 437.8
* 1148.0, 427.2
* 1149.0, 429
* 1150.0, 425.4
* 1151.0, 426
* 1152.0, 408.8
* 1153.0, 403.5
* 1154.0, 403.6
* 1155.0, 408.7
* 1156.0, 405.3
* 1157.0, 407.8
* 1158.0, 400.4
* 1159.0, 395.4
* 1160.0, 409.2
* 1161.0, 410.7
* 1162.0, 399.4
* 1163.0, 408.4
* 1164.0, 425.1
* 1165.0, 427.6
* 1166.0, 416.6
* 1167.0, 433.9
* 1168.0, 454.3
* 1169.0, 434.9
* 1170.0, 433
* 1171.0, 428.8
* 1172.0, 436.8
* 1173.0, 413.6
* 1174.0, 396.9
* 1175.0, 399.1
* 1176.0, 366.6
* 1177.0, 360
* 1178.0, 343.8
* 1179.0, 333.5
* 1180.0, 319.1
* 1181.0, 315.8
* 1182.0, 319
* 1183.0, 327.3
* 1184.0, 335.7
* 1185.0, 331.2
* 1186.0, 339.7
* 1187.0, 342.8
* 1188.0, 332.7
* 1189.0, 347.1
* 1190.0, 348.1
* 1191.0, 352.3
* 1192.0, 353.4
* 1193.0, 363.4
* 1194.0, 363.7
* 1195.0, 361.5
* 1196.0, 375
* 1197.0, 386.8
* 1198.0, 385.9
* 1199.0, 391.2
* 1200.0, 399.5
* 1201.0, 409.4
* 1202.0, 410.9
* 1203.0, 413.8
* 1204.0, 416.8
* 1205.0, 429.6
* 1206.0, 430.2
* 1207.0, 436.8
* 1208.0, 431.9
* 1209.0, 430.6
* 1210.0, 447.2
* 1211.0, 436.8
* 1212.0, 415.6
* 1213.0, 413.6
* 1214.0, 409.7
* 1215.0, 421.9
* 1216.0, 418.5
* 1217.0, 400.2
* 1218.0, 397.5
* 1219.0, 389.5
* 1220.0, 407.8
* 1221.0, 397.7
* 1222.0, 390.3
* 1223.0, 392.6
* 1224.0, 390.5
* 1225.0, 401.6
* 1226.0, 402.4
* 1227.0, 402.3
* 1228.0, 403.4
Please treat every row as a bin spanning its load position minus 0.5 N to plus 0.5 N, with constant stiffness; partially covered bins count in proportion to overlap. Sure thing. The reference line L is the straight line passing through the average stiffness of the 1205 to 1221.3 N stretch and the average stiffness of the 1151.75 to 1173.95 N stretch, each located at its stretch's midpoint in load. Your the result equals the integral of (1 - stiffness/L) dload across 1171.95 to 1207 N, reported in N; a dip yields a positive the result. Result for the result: 4.0 N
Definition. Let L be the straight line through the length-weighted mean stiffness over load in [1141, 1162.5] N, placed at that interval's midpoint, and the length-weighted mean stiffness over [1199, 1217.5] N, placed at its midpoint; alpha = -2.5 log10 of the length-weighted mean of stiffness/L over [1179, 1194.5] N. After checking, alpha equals 0.24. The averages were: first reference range 424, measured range 339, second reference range 420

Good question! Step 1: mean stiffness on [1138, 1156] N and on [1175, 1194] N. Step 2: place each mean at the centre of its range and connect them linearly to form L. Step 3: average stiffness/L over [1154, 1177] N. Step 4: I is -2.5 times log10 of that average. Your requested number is -0.061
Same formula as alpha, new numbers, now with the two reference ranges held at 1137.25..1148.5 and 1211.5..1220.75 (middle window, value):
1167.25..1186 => 0.158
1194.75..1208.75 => 0.027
